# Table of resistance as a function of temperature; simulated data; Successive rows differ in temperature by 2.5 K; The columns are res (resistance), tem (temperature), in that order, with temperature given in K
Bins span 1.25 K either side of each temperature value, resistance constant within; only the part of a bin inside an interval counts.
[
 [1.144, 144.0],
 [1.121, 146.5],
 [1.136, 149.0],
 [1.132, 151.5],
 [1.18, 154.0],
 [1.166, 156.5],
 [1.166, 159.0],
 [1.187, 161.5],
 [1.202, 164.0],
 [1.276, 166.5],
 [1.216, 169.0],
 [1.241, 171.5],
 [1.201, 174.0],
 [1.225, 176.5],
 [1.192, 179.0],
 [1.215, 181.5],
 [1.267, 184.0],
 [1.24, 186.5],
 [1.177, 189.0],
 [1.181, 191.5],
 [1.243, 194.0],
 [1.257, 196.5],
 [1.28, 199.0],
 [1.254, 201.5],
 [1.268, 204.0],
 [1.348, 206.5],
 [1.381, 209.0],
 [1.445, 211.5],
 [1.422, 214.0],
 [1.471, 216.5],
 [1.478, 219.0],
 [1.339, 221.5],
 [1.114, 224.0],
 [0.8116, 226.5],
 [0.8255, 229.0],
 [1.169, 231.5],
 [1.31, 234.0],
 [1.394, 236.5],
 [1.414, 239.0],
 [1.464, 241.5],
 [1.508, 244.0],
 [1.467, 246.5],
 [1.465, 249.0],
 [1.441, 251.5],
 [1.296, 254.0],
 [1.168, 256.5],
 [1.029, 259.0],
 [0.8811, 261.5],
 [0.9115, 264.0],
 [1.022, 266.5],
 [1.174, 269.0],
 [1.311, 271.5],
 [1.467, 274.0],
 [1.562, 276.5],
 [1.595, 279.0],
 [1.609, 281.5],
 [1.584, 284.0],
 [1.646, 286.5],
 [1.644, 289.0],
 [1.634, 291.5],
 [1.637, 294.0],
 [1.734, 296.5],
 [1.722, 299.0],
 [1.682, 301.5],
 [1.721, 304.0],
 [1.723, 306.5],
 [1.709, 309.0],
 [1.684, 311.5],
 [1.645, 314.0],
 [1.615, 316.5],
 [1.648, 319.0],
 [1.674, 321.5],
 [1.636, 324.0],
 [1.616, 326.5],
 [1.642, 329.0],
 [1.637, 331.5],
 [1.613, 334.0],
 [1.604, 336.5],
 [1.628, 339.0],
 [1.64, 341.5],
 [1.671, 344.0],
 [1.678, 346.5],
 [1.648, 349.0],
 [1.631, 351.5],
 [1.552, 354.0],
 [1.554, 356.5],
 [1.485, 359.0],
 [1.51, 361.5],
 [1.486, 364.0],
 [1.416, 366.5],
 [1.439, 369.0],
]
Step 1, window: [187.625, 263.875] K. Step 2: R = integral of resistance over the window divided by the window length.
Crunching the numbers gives 1.27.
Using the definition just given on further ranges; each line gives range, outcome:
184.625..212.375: 1.28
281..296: 1.63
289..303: 1.68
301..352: 1.65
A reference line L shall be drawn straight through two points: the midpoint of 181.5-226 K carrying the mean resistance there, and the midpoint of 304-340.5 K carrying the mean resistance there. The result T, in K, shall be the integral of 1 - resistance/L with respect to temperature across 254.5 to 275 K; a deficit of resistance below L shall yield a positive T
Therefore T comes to 4.9 K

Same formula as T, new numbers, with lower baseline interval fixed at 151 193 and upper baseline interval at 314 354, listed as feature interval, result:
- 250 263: 2.41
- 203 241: 1.52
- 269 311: -2.51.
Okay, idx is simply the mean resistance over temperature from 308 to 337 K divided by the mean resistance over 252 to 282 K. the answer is 1.32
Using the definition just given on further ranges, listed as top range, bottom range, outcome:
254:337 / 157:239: 1.22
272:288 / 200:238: 1.23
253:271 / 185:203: 0.87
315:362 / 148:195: 1.34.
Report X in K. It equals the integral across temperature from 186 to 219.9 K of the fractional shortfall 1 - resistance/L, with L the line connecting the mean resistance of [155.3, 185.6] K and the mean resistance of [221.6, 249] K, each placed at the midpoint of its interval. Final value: -2.2 K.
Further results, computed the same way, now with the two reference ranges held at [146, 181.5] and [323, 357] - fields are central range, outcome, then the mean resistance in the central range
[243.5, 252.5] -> -0.44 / 1.47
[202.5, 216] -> -0.75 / 1.38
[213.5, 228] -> 0.79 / 1.26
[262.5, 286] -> 1.66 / 1.36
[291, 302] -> -1.20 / 1.69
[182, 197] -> 0.35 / 1.23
